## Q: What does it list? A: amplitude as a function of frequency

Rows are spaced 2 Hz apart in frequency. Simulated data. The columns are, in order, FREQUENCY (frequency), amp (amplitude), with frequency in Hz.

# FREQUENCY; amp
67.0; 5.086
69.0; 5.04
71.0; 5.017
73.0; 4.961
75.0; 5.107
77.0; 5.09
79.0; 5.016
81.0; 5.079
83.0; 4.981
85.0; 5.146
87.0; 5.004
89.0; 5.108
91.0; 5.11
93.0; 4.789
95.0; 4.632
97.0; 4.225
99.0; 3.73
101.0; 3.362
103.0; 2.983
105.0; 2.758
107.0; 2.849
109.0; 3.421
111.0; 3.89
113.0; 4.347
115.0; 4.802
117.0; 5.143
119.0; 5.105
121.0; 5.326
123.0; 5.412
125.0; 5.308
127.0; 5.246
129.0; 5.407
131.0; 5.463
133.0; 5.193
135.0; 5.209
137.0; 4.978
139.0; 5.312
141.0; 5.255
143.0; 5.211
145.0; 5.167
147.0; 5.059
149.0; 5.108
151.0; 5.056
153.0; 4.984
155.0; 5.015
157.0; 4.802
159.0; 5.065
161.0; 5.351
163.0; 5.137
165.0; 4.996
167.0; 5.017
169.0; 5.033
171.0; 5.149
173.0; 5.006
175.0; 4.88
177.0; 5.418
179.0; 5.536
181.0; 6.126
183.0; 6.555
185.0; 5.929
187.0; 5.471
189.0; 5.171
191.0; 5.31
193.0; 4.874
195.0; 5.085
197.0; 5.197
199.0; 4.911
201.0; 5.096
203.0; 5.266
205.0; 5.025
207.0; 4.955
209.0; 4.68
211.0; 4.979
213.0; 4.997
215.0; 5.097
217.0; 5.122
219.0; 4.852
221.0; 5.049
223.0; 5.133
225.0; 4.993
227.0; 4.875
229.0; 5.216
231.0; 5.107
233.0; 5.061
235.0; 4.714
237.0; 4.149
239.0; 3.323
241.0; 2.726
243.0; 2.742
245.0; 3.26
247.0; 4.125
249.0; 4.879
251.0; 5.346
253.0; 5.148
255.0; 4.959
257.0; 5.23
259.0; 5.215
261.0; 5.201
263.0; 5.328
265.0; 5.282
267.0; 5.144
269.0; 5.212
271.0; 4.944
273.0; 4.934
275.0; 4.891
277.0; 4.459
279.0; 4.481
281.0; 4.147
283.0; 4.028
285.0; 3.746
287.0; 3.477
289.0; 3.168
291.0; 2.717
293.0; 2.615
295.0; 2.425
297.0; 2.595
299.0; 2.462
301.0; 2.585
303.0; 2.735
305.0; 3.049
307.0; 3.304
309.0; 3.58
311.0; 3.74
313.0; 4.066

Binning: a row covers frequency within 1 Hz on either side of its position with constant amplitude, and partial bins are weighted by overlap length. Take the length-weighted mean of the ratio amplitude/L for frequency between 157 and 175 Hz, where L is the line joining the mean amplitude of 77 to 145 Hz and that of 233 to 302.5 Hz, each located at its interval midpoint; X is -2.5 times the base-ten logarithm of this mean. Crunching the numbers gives -0.13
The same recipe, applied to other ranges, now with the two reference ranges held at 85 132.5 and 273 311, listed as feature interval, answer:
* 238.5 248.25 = 0.13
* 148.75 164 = -0.20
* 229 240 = -0.20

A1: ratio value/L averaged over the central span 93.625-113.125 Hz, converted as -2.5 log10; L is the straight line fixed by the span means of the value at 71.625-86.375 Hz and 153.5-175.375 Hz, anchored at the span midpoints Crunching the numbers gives 0.36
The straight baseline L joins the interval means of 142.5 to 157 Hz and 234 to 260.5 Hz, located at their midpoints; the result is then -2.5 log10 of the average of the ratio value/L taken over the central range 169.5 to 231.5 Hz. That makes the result -0.115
